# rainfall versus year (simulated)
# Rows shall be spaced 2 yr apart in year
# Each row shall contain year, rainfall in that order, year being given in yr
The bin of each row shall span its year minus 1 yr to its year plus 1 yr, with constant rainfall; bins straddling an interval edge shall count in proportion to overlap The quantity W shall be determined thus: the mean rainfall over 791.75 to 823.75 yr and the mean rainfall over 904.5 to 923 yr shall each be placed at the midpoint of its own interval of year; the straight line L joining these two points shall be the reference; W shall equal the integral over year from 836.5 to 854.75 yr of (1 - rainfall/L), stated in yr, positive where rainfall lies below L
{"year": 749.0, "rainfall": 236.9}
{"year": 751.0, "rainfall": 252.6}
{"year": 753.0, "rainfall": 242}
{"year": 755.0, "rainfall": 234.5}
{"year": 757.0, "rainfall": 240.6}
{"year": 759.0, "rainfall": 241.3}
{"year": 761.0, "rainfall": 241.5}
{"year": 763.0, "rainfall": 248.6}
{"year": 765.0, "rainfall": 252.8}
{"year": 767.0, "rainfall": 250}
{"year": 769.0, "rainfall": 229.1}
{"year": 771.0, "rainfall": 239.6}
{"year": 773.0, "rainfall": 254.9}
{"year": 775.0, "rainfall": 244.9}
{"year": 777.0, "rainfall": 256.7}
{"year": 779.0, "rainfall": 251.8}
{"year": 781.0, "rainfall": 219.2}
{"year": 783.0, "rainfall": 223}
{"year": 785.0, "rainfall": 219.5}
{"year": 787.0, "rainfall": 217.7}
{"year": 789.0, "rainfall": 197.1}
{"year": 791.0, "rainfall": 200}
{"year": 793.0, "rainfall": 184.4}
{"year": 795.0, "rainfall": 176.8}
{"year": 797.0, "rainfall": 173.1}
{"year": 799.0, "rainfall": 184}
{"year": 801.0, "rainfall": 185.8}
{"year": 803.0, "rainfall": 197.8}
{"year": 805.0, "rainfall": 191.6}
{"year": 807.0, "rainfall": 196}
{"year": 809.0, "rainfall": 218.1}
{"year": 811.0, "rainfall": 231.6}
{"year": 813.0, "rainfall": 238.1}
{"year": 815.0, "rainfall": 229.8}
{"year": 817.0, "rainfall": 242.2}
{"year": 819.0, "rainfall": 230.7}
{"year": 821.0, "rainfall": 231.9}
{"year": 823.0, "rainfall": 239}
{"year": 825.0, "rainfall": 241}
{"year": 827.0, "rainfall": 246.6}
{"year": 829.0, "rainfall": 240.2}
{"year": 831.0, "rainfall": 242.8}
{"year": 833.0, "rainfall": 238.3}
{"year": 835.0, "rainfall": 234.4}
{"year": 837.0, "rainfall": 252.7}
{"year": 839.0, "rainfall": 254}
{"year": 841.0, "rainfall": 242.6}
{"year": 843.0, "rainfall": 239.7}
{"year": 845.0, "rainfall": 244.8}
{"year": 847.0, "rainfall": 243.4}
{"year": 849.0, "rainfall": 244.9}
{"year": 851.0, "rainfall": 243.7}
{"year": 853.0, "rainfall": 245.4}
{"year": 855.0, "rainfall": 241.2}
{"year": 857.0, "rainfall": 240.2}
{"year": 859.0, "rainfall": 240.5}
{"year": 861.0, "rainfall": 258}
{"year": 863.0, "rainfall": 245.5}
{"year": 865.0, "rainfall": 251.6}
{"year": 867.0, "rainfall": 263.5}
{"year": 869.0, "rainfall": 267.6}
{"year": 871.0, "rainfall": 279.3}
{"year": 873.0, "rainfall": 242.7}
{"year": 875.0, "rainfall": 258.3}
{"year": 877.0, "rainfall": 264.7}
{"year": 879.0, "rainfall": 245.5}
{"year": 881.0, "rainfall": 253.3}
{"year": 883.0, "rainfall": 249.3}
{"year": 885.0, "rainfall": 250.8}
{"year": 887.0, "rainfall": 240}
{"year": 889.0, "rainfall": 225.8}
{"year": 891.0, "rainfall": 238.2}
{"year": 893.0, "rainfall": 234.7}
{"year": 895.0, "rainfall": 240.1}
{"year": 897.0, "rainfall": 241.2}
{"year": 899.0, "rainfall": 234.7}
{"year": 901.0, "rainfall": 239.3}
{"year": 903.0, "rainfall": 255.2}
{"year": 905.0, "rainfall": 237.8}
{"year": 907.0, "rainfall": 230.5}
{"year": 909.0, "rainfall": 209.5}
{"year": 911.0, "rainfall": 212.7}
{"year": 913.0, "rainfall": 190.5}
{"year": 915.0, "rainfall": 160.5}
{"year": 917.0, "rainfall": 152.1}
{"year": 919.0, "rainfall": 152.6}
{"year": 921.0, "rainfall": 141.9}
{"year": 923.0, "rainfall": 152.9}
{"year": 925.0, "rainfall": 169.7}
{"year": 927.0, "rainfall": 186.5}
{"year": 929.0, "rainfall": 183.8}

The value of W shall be -4.1 yr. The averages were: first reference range 209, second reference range 184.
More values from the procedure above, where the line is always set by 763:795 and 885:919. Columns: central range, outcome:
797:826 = 1.2 yr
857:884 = -3.9 yr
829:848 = -1.6 yr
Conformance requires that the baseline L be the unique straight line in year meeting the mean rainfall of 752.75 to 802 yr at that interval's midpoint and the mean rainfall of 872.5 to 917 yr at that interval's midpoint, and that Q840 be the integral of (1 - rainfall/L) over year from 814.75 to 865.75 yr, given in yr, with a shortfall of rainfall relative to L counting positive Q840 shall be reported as -3.1 yr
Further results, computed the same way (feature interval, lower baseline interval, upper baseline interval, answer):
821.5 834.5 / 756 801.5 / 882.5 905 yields -0.6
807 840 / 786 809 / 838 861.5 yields -2.8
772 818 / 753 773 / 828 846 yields 5.4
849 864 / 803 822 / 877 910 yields -0.9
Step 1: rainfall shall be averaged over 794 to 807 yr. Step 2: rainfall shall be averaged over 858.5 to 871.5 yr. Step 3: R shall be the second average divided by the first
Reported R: 1.39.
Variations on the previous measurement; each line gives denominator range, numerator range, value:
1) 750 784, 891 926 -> 0.84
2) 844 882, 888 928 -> 0.82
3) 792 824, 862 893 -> 1.20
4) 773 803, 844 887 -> 1.19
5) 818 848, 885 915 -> 0.95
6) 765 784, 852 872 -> 1.05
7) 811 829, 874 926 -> 0.92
